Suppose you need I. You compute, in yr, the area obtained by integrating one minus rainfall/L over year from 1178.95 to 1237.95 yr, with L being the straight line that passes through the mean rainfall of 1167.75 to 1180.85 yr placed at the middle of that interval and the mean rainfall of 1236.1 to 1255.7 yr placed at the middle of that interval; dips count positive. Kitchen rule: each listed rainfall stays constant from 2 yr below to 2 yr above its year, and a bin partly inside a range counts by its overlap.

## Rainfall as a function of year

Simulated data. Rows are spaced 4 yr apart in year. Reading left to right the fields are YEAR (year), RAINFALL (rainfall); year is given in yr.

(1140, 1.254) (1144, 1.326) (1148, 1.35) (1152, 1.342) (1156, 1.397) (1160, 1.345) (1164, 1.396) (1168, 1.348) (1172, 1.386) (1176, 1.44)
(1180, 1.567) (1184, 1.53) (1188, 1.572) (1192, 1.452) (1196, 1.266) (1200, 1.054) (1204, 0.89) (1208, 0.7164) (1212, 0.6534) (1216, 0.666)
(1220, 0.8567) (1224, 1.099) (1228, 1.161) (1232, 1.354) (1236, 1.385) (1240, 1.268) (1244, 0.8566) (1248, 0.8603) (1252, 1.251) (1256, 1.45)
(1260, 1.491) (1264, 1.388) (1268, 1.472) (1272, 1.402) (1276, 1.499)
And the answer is 6.8 yr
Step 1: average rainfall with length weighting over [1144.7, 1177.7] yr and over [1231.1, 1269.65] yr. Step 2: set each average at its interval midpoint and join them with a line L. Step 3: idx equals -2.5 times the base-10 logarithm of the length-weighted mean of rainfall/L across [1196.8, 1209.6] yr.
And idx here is 0.39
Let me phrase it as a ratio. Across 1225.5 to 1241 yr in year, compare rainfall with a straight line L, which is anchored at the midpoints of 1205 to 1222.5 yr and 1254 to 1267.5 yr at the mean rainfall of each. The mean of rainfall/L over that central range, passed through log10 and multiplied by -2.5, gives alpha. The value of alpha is -0.24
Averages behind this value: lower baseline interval 0.743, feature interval 1.29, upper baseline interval 1.45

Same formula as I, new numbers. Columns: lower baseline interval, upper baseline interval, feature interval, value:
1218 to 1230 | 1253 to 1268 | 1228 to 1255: 0.96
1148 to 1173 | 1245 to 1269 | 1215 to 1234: 3.90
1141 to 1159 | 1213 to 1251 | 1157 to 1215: -1.18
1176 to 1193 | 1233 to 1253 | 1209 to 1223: 5.95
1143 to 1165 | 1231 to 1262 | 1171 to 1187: -2.01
